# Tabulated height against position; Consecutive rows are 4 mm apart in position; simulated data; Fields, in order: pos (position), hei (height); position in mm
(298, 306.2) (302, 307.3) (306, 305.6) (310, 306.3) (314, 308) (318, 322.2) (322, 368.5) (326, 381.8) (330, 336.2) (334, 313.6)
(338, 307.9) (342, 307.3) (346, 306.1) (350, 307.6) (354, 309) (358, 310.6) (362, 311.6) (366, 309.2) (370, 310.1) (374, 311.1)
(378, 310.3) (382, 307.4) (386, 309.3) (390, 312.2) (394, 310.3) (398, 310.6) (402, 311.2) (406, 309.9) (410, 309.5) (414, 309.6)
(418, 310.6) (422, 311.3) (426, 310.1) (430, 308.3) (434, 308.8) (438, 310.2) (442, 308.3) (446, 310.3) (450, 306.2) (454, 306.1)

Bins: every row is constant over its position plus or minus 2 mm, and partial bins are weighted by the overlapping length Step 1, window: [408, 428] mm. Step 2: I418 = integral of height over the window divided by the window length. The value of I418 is 310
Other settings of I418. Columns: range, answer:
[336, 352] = 307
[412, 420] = 310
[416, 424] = 311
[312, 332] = 343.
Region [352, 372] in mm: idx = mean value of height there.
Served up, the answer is 310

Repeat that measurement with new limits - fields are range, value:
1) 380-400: 310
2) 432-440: 310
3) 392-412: 310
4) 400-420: 310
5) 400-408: 311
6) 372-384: 310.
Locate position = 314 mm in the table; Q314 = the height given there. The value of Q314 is 308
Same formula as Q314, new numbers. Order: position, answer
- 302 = 307.3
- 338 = 307.9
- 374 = 311.1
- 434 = 308.8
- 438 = 310.2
